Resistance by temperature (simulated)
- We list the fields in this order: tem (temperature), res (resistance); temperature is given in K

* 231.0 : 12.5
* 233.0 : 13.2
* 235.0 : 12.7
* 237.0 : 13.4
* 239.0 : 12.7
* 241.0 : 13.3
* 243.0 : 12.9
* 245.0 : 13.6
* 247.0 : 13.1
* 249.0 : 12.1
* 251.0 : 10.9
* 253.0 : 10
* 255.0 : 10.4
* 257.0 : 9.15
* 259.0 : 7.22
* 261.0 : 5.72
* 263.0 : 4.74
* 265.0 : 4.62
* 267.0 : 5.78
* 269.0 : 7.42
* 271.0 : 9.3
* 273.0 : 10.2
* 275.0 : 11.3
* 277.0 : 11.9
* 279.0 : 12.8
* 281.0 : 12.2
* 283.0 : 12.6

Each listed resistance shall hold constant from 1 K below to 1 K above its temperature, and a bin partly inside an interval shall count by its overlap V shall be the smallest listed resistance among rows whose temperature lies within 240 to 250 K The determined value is 12.1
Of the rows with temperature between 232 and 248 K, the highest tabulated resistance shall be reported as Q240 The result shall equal 13.6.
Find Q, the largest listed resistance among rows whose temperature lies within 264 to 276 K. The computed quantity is 11.3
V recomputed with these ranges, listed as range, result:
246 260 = 7.22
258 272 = 4.62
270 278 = 9.3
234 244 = 12.7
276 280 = 11.9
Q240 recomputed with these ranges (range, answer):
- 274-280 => 12.8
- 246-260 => 13.1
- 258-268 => 7.22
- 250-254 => 10.9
